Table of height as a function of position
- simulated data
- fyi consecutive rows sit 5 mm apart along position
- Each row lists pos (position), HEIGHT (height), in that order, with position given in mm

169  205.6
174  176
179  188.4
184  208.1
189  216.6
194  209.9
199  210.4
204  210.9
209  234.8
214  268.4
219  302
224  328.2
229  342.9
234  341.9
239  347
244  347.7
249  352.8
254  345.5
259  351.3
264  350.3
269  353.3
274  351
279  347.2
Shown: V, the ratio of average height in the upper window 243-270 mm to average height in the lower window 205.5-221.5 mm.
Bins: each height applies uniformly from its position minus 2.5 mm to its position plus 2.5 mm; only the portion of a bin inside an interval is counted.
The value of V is 1.32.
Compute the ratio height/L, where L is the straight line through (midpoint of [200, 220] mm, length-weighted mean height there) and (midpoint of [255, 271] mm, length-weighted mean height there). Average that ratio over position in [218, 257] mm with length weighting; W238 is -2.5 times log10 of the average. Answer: -0.14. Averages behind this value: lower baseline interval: 247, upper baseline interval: 351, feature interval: 340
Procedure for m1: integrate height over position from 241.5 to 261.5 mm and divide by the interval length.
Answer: 349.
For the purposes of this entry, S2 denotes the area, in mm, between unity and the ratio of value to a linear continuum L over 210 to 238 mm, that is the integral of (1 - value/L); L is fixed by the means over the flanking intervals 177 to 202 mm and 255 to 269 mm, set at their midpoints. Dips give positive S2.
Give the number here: -3.8 mm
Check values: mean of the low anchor 207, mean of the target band 314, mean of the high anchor 351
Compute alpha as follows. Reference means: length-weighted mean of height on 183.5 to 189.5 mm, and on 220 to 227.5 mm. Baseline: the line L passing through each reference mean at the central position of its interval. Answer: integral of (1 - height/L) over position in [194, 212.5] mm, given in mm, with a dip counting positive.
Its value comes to 3.0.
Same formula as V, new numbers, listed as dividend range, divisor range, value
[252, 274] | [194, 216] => 1.54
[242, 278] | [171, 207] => 1.72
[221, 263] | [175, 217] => 1.58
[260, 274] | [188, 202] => 1.66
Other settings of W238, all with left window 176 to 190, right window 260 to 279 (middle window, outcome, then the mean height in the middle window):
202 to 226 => -0.05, 269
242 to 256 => -0.11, 349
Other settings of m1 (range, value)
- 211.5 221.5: 285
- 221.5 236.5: 338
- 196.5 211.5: 219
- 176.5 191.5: 204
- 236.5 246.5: 347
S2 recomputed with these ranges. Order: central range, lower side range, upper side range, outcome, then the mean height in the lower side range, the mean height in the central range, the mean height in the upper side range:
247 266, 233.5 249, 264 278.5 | 0.0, 347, 350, 351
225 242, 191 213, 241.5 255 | -2.0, 220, 343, 349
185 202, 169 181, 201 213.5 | -0.1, 187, 212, 230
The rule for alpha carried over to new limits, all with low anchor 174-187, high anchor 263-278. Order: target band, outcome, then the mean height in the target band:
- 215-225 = -1.6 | 306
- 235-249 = -2.1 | 348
